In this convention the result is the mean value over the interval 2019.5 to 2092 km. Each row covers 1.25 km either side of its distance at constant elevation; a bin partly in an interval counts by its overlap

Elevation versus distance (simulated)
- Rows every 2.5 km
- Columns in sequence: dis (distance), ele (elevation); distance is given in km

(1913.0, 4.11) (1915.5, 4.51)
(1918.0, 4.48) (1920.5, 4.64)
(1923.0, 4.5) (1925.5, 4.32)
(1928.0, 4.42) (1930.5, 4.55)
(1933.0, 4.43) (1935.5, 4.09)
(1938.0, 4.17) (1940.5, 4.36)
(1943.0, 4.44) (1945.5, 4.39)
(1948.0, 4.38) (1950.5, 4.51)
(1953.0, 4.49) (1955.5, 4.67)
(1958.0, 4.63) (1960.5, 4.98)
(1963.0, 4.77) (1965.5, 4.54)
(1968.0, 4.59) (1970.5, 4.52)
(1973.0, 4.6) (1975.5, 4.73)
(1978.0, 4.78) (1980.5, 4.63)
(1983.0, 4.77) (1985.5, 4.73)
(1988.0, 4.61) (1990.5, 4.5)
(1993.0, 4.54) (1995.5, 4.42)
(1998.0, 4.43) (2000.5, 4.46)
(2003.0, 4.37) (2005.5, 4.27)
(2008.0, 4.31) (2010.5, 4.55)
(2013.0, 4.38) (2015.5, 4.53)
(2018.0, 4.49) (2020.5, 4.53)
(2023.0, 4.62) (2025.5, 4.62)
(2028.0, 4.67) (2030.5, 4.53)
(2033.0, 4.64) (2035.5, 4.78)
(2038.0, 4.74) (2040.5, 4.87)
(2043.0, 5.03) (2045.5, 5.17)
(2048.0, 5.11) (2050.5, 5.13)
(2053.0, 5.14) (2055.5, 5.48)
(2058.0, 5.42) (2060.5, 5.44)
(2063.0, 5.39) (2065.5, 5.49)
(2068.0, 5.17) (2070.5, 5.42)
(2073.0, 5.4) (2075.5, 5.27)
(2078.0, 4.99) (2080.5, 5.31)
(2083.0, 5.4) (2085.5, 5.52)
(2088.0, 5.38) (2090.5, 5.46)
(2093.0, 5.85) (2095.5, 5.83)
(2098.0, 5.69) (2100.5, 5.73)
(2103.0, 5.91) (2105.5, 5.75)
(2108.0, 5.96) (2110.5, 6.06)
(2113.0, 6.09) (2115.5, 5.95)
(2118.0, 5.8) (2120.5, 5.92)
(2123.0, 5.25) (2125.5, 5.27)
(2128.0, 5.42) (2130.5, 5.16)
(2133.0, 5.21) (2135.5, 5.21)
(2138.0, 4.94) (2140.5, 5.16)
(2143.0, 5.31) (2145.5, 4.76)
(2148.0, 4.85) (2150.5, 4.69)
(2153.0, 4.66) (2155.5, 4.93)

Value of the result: 5.11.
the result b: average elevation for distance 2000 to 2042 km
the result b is 4.56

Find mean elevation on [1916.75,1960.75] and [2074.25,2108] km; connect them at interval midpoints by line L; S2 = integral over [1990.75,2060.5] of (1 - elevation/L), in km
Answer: 5.06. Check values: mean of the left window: 4.46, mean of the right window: 5.56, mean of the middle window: 4.72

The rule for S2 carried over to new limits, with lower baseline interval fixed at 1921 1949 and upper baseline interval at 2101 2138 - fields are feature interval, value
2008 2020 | 1.1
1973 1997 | 0.4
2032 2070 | 0.1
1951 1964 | -0.5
